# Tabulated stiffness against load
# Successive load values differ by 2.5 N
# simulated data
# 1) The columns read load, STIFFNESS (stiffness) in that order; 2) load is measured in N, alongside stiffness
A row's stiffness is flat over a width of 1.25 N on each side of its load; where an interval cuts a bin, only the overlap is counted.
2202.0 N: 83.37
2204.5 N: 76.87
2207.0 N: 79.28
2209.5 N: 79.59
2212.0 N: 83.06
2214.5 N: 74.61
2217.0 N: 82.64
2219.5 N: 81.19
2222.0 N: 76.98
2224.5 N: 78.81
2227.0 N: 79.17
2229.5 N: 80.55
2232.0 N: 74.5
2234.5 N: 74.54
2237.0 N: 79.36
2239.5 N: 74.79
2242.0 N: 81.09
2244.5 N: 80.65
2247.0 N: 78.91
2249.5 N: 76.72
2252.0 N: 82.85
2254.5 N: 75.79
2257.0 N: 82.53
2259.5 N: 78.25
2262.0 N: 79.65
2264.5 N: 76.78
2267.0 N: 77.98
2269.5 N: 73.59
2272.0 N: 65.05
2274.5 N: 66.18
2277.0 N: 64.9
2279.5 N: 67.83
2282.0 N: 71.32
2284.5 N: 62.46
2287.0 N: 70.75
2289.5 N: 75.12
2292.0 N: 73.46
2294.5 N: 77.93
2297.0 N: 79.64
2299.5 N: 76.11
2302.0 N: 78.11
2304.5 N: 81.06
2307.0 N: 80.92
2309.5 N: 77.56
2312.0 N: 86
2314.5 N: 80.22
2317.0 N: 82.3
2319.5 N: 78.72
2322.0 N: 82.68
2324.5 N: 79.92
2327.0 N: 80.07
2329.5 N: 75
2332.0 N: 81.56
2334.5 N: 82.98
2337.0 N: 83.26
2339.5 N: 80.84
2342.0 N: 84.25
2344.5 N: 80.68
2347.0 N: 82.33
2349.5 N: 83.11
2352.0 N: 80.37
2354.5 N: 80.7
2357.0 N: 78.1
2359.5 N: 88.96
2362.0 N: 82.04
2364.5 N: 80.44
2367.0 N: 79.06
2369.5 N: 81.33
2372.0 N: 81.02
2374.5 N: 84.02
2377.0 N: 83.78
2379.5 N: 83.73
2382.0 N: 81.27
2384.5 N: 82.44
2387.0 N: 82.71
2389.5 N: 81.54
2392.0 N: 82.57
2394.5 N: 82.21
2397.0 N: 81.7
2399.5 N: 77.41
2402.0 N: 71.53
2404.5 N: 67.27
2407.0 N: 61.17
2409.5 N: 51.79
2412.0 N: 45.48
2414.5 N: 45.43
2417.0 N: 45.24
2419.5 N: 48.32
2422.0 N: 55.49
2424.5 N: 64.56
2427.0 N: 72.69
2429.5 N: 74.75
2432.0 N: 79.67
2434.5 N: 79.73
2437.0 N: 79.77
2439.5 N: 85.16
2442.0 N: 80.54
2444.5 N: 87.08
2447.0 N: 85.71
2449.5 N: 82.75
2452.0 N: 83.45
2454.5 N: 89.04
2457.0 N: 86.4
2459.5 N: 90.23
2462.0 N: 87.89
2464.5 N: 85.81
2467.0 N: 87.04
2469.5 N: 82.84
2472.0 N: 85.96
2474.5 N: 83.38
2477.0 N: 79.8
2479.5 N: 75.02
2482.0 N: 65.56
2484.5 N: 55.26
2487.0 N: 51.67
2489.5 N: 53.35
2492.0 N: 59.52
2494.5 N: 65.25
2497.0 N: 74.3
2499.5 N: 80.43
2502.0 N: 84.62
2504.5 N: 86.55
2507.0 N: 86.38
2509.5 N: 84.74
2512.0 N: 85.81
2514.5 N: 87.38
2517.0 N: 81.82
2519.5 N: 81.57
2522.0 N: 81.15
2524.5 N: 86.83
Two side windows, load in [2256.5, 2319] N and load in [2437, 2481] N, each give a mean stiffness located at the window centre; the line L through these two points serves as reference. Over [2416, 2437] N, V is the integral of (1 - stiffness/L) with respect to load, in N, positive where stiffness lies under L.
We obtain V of 4.2 N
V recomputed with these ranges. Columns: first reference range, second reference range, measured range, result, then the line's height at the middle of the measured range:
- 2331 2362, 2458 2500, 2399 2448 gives 6.2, 77.6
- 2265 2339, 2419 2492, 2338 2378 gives -2.9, 76.4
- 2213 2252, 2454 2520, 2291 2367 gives -2.2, 78.4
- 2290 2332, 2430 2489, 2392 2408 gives 1.1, 79.7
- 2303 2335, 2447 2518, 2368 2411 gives 1.4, 79.8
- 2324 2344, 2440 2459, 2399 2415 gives 4.5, 83.7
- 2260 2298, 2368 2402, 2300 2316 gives -1.2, 74.8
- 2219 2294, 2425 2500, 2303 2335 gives -1.9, 76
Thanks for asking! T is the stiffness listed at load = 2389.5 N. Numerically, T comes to 81.54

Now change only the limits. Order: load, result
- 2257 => 82.53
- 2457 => 86.4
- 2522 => 81.15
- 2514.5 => 87.38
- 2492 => 59.52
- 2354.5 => 80.7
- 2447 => 85.71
